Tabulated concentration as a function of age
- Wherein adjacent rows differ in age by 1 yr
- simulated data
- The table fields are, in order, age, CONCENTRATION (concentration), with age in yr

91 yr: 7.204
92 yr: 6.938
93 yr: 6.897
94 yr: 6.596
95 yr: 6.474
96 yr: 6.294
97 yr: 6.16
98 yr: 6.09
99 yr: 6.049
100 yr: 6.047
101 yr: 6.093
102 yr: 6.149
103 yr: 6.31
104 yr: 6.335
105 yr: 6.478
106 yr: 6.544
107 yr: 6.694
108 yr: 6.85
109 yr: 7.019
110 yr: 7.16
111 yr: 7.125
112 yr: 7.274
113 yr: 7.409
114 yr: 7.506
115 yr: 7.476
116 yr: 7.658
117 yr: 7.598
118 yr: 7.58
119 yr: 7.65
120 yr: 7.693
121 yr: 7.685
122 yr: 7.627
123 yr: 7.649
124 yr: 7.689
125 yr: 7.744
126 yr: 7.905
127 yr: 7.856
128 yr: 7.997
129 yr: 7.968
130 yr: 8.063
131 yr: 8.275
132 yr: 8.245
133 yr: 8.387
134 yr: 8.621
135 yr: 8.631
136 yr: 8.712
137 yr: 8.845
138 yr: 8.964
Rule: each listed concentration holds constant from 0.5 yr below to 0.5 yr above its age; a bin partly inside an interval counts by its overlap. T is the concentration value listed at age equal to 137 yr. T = 8.845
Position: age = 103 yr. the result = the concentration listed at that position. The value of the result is 6.31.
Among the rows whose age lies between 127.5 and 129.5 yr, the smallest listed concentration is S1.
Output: 7.968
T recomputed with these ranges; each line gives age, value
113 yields 7.409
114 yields 7.506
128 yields 7.997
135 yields 8.631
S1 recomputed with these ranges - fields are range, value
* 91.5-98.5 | 6.09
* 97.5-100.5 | 6.047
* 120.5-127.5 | 7.627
